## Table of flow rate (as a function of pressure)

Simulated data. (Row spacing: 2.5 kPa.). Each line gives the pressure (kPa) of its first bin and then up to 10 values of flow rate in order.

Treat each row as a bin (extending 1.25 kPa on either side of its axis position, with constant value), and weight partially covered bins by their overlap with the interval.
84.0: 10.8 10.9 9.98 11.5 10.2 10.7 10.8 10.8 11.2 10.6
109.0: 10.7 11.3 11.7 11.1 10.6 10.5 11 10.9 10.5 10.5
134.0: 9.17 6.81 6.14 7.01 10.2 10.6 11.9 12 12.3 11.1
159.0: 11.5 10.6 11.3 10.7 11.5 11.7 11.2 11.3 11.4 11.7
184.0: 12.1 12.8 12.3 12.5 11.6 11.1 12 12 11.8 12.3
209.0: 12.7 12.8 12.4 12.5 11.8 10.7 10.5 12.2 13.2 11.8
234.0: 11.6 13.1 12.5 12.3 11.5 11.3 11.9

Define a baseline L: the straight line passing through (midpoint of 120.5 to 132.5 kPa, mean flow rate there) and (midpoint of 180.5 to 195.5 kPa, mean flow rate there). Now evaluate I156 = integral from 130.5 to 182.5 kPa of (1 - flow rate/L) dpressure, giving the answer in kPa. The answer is 4.23 kPa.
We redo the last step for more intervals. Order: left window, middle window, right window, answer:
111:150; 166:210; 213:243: -2.5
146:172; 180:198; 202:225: -0.5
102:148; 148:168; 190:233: -1.2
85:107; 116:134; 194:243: 0.7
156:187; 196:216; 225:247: -0.6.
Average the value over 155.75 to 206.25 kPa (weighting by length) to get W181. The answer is 11.6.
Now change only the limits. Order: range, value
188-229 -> 12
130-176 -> 10.4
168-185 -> 11.5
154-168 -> 11.2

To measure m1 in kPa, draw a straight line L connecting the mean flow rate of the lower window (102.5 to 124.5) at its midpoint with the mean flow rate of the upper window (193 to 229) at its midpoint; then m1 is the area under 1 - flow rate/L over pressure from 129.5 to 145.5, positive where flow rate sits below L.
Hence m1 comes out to 3.9 kPa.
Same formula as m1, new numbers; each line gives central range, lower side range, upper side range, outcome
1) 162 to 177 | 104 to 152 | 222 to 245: -0.5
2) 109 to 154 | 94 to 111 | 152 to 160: 4.2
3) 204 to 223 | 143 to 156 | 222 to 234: -0.6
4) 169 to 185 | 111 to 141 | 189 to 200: -0.3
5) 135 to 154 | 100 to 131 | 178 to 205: 3.2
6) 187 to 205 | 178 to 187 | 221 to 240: 0.0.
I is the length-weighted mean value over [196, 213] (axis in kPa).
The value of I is 12.1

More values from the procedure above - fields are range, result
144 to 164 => 11.3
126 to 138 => 9.42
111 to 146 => 9.8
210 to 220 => 12.4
